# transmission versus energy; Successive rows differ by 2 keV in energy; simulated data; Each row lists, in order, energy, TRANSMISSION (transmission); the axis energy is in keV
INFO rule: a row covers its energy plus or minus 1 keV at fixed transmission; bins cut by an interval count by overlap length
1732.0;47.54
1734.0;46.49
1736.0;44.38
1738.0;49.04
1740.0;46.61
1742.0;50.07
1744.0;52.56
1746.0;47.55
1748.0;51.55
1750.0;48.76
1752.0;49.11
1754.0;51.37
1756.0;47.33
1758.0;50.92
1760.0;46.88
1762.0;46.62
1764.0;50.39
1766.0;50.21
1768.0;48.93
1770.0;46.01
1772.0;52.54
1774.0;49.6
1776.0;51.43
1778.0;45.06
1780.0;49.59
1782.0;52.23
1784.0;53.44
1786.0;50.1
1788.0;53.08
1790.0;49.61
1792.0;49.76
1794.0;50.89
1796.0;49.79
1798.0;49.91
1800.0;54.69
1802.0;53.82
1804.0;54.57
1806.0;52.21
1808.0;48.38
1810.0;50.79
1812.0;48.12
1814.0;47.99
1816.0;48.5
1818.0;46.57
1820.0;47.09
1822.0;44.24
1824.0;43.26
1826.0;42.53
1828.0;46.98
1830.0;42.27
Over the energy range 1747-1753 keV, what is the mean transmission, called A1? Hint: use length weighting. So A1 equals 49.8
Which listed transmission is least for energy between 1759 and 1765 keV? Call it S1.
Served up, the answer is 46.62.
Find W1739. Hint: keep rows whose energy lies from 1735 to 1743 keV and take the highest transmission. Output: 50.07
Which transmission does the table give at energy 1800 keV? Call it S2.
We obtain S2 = 54.69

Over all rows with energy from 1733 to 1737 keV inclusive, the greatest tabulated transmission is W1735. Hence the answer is 46.49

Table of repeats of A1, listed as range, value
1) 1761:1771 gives 48.4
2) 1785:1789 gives 51.6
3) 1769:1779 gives 48.9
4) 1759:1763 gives 46.8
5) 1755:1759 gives 49.1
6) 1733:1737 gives 45.4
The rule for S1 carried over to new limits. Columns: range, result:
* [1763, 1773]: 46.01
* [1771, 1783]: 45.06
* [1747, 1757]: 47.33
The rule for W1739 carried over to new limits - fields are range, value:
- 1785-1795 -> 53.08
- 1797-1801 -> 54.69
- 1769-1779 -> 52.54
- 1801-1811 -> 54.57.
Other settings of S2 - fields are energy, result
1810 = 50.79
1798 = 49.91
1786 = 50.1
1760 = 46.88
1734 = 46.49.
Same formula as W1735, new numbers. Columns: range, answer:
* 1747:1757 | 51.55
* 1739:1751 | 52.56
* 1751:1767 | 51.37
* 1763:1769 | 50.39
